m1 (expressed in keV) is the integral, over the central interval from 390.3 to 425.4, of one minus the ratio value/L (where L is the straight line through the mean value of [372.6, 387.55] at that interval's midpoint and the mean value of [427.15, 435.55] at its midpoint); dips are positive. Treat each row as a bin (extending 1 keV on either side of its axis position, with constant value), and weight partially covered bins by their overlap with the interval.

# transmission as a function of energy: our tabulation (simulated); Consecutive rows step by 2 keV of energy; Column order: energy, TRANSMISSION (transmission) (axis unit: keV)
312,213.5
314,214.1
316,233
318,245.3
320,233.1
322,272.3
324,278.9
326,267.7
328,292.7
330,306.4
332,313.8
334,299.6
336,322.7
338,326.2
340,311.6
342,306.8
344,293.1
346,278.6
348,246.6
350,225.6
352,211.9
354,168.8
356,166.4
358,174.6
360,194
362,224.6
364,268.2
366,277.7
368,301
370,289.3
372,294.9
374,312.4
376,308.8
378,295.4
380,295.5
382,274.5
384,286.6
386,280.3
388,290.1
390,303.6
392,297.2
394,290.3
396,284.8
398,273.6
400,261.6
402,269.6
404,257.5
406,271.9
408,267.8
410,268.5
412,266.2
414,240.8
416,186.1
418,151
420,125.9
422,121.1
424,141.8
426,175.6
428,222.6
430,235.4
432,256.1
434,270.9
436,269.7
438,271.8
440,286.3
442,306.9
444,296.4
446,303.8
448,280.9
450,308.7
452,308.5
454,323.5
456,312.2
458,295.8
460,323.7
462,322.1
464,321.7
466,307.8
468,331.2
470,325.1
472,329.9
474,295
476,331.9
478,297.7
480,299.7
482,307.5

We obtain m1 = 4.7 keV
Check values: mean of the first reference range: 293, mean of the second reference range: 248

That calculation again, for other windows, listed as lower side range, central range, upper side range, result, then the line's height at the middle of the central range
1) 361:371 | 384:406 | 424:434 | -2.92 keV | 248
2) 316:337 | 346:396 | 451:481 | 5.09 keV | 292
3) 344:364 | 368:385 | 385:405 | -2.93 keV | 252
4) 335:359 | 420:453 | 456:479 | 5.63 keV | 300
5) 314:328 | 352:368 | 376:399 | 3.43 keV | 275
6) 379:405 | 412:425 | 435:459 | 5.39 keV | 289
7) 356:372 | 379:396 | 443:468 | -1.81 keV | 262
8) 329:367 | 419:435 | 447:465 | 5.58 keV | 297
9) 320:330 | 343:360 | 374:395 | 3.86 keV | 284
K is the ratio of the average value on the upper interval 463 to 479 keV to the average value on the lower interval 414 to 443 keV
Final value 1.47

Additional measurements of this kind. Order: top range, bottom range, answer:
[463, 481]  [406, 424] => 1.55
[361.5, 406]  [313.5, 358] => 1.08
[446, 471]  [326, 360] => 1.19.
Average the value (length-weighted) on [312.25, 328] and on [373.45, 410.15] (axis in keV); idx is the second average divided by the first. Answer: 1.1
